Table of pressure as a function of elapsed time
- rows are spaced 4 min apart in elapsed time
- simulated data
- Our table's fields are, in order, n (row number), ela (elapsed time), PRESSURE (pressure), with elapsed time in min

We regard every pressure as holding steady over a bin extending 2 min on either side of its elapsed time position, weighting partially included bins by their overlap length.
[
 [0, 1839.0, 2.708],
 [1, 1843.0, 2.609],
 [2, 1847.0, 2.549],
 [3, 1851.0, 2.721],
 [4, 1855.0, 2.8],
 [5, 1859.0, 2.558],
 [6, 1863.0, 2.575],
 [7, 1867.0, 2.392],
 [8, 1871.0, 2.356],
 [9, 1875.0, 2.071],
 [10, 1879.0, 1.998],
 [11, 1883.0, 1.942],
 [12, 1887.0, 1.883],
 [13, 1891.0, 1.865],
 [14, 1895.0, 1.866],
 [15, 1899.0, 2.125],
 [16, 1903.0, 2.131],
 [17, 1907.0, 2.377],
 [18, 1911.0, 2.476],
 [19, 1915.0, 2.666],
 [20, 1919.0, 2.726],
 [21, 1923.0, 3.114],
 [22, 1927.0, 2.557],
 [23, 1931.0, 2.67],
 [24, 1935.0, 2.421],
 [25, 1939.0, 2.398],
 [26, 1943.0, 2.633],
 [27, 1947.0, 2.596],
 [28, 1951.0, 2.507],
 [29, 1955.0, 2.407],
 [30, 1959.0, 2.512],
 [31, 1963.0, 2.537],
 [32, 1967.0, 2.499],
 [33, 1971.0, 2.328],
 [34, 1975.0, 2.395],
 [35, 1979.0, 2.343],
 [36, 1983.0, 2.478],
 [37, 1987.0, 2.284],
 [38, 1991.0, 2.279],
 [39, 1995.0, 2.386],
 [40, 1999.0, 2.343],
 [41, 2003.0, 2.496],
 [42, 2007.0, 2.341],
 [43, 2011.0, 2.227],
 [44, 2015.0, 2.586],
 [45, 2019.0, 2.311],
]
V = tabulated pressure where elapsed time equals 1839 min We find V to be 2.708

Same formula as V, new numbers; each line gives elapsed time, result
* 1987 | 2.284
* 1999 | 2.343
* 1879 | 1.998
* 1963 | 2.537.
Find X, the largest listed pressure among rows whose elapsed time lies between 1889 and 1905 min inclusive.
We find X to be 2.131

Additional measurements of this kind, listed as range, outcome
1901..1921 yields 2.726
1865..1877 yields 2.392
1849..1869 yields 2.8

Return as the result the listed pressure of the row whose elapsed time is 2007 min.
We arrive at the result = 2.341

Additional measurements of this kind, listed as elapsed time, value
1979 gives 2.343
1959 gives 2.512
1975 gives 2.395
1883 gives 1.942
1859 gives 2.558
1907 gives 2.377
